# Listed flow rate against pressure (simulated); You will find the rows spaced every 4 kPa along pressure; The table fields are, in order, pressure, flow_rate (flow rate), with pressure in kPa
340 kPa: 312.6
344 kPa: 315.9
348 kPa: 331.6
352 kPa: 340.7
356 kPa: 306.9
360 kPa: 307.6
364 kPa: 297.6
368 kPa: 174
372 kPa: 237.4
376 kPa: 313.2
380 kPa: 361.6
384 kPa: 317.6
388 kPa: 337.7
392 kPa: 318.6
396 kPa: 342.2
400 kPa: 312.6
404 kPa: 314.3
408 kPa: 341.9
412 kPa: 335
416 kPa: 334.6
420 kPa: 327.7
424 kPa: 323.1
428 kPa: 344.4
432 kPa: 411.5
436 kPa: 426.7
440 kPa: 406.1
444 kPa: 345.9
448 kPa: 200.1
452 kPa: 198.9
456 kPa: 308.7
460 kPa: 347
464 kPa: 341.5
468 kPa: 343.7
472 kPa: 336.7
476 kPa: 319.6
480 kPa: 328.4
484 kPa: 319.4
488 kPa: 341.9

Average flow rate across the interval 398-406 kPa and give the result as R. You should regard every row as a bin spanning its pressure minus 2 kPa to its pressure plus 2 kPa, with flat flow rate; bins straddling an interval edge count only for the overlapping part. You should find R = 313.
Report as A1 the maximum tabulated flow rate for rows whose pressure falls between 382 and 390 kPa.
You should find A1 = 337.7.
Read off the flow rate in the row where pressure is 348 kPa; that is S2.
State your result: 331.6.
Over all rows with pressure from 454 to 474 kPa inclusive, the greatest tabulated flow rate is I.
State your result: 347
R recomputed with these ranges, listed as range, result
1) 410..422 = 332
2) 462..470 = 343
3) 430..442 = 415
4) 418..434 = 352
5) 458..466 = 344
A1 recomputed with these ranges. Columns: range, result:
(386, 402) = 342.2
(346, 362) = 340.7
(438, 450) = 406.1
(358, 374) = 307.6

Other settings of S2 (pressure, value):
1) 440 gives 406.1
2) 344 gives 315.9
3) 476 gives 319.6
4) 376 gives 313.2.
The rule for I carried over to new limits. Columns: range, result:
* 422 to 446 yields 426.7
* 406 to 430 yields 344.4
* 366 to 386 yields 361.6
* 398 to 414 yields 341.9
